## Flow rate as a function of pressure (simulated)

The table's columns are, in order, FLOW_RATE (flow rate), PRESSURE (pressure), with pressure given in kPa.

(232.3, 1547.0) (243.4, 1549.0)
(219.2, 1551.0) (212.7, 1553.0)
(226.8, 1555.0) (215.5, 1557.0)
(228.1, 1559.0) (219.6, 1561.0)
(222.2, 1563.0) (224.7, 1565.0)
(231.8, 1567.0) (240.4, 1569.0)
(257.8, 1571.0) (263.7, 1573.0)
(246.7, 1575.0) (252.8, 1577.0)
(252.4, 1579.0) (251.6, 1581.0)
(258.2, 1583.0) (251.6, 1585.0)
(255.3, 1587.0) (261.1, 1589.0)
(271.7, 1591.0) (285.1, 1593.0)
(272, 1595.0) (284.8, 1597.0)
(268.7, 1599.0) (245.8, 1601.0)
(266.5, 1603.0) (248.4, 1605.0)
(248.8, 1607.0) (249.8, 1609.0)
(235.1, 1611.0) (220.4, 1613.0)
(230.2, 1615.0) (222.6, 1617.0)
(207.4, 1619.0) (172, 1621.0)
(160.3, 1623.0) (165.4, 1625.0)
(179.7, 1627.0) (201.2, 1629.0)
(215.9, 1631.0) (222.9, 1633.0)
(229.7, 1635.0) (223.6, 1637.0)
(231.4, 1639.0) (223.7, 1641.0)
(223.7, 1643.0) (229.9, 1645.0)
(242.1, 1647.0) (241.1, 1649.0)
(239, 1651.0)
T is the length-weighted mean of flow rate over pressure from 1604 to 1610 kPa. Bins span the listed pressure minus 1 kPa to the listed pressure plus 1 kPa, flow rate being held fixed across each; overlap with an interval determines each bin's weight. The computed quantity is 249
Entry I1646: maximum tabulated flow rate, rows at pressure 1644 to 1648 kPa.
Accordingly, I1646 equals 242.1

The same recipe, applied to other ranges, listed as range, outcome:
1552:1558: 226.8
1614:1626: 230.2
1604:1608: 248.8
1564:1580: 263.7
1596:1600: 284.8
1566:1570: 240.4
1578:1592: 271.7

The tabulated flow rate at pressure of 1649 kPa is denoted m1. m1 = 241.1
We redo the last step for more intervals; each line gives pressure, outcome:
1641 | 223.7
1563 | 222.2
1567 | 231.8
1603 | 266.5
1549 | 243.4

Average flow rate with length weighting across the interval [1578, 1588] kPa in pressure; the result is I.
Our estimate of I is 254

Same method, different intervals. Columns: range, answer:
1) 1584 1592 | 260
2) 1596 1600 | 277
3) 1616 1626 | 186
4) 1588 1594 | 273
